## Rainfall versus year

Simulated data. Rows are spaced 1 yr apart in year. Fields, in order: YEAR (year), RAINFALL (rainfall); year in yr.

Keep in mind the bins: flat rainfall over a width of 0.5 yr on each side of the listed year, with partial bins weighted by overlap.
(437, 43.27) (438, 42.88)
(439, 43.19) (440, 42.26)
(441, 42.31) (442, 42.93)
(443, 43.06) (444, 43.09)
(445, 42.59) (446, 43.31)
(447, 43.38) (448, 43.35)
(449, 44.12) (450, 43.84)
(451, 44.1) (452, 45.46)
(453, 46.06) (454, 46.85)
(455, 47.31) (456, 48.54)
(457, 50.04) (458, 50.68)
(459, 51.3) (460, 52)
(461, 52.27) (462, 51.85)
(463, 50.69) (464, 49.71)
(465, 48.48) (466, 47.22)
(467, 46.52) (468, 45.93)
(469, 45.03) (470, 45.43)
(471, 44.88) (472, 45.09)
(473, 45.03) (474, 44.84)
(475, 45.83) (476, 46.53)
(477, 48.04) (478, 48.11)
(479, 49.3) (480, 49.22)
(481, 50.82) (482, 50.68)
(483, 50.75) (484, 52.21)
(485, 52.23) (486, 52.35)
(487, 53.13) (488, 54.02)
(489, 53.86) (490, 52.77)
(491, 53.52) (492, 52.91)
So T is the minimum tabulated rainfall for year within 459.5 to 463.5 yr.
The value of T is 50.69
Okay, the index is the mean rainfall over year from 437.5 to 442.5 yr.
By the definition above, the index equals 42.7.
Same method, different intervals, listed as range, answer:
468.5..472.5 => 45.1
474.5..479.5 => 47.6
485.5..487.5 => 52.7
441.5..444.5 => 43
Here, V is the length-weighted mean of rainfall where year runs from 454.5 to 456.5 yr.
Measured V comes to 47.9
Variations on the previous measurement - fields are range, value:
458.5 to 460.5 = 51.6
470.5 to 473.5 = 45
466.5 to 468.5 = 46.2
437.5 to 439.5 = 43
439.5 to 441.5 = 42.3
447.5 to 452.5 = 44.2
